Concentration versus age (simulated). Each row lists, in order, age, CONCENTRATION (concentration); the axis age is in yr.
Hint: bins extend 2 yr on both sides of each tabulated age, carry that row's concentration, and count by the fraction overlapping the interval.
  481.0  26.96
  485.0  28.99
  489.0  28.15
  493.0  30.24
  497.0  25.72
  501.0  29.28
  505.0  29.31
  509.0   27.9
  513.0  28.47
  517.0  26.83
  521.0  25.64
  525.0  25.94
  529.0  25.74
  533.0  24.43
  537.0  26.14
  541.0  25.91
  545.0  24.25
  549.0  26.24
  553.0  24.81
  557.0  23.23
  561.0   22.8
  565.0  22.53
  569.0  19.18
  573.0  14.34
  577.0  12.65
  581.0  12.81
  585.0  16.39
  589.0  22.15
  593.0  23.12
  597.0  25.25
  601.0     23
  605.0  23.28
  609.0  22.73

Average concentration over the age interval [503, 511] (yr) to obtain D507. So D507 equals 28.6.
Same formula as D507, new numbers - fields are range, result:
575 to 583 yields 12.7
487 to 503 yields 28.3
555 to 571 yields 21.9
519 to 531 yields 25.8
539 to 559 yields 24.9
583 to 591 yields 19.3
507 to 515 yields 28.2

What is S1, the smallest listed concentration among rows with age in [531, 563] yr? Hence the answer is 22.8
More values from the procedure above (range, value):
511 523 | 25.64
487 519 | 25.72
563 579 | 12.65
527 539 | 24.43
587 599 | 22.15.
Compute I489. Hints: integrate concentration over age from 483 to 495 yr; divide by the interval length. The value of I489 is 29.1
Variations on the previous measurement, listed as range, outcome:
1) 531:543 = 25.5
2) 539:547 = 25.1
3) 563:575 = 18.7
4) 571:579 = 13.5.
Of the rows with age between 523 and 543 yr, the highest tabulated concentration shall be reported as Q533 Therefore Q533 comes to 26.14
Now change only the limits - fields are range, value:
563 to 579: 22.53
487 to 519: 30.24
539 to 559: 26.24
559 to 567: 22.8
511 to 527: 28.47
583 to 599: 25.25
